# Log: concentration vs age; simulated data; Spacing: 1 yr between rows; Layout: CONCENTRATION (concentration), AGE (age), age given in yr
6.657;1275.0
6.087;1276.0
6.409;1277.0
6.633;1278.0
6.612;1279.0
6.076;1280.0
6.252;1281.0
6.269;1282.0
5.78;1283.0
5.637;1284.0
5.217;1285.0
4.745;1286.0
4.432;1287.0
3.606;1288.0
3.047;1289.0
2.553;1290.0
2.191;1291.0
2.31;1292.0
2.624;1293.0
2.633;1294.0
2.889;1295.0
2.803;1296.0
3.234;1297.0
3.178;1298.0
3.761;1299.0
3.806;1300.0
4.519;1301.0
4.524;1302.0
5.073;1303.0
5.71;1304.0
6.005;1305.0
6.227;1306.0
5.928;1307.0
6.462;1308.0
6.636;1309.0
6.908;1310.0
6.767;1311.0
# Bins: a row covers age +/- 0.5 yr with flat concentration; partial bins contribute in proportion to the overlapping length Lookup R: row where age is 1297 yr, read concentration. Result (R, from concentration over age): 3.234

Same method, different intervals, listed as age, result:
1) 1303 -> 5.073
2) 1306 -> 6.227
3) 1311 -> 6.767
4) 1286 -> 4.745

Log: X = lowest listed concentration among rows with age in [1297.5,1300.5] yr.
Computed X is 3.178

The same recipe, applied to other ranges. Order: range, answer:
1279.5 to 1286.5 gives 4.745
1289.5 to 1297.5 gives 2.191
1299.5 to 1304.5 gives 3.806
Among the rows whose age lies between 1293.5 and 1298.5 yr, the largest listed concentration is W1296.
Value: 3.234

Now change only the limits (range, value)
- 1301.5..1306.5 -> 6.227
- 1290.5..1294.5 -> 2.633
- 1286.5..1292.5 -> 4.432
